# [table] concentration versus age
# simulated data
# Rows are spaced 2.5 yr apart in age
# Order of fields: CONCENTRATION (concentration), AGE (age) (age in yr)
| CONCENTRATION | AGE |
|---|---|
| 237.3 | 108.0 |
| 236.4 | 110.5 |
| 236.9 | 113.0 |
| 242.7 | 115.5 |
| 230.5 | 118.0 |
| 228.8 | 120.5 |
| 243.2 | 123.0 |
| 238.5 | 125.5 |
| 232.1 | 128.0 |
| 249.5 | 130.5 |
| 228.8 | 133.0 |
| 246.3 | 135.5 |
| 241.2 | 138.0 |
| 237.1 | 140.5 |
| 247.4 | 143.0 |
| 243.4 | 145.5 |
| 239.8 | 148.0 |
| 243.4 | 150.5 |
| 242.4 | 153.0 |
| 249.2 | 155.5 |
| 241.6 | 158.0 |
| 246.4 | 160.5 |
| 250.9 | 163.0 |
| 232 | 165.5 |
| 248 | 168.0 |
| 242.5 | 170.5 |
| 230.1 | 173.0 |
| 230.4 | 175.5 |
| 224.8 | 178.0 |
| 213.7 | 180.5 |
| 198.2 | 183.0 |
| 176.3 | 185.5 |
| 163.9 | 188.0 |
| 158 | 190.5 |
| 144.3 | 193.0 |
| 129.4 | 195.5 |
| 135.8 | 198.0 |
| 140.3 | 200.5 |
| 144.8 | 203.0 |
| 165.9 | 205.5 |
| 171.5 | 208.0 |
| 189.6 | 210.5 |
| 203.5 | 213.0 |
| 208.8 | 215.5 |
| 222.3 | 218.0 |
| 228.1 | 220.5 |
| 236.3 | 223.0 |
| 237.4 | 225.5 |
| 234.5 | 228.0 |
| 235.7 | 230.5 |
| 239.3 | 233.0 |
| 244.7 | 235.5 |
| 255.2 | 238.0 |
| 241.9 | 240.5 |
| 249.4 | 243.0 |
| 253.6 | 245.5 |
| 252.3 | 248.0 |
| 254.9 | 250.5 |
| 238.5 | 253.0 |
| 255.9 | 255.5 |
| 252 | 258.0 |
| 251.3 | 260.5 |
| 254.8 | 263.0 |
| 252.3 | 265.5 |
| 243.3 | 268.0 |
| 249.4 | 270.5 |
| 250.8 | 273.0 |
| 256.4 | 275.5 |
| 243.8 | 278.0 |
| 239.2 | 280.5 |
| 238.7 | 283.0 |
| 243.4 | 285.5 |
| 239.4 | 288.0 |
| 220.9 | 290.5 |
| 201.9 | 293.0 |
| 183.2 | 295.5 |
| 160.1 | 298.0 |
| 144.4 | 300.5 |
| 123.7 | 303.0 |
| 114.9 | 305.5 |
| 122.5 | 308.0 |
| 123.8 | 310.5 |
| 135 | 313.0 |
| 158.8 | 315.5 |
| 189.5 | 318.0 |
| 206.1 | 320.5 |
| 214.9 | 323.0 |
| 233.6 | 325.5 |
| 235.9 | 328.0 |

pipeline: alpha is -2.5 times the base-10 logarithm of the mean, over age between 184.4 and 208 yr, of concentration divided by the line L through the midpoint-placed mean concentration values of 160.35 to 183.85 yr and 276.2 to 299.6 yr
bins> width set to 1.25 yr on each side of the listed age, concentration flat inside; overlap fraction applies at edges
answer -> 0.445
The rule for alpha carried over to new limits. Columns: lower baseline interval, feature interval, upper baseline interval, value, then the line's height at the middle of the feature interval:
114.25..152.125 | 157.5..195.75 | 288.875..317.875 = 0.05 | 218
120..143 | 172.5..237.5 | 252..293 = 0.22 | 242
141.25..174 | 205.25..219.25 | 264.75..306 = 0.18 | 230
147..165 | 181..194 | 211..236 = 0.35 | 236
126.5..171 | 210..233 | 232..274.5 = 0.11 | 247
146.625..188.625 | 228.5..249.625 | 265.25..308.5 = -0.14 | 216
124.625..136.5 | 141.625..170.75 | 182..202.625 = -0.20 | 204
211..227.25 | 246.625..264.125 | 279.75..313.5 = -0.24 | 201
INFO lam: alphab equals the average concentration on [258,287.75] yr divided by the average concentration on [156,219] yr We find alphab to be 1.26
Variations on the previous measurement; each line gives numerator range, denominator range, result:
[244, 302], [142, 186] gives 1.00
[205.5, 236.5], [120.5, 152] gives 0.91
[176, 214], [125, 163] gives 0.71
